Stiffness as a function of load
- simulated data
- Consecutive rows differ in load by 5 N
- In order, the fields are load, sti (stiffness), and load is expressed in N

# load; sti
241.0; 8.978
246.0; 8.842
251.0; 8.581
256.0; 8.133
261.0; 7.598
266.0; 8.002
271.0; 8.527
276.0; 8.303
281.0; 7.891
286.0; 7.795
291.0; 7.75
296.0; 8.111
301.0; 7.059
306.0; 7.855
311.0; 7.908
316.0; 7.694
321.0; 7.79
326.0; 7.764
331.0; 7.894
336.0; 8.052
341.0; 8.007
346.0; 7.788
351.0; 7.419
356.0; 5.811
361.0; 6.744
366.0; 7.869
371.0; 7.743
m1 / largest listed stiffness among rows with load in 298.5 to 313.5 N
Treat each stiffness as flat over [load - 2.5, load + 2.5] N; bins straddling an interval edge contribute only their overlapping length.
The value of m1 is 7.908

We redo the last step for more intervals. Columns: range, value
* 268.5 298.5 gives 8.527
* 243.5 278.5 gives 8.842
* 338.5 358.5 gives 8.007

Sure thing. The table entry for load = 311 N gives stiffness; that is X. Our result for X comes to 7.908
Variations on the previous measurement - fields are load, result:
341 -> 8.007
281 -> 7.891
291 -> 7.75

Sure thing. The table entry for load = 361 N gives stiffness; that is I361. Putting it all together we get 6.744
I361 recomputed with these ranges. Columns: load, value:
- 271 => 8.527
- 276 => 8.303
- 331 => 7.894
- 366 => 7.869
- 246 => 8.842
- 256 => 8.133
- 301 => 7.059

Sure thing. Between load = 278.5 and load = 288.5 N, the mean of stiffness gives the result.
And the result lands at 7.84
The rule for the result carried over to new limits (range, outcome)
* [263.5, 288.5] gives 8.1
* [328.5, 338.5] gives 7.97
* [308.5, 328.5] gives 7.79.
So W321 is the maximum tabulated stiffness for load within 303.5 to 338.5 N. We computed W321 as 8.052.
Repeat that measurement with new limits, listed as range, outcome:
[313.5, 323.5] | 7.79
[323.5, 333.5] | 7.894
